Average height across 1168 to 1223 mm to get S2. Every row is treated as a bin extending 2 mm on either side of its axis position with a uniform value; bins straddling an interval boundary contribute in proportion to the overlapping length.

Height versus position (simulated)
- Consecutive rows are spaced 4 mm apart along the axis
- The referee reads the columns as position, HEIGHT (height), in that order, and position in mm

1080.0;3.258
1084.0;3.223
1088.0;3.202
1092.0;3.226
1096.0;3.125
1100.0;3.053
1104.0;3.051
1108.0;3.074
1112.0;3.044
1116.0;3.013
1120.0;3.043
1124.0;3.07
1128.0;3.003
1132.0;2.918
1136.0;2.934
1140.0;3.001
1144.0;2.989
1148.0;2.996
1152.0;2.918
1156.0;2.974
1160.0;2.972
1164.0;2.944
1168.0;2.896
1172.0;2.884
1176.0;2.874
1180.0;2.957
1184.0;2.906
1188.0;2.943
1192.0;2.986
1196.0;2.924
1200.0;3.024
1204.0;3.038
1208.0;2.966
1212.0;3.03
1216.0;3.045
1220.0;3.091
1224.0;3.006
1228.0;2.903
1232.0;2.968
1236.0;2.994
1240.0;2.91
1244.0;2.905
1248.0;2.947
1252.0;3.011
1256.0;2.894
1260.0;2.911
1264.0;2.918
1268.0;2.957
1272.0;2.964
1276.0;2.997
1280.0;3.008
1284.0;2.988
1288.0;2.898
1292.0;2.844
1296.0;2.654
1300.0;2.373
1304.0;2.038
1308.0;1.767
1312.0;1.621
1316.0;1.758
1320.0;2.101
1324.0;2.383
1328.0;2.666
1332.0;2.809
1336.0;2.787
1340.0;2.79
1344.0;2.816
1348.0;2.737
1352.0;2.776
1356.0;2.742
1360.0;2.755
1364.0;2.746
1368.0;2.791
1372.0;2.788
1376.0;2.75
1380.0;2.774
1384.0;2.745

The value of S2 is 2.97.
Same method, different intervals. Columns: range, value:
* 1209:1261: 2.97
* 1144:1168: 2.96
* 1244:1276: 2.94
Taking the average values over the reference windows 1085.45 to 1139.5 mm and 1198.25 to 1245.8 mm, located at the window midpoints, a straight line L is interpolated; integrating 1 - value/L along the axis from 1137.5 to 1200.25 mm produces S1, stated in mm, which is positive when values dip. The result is 1.6 mm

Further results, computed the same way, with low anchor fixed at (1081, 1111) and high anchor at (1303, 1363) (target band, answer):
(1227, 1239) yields -0.9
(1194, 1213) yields -1.1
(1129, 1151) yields 0.3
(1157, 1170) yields 0.0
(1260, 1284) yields -3.1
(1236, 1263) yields -2.4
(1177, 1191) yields -0.3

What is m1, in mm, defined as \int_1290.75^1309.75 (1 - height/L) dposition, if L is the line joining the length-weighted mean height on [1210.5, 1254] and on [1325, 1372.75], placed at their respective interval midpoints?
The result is 3.5 mm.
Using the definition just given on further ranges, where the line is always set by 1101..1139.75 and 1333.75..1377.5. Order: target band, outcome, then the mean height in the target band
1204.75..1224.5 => -0.75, 3.03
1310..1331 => 4.99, 2.14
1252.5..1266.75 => -0.25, 2.92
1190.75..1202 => -0.15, 2.98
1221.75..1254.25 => -0.70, 2.96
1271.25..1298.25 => -0.52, 2.9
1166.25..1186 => 0.37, 2.9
